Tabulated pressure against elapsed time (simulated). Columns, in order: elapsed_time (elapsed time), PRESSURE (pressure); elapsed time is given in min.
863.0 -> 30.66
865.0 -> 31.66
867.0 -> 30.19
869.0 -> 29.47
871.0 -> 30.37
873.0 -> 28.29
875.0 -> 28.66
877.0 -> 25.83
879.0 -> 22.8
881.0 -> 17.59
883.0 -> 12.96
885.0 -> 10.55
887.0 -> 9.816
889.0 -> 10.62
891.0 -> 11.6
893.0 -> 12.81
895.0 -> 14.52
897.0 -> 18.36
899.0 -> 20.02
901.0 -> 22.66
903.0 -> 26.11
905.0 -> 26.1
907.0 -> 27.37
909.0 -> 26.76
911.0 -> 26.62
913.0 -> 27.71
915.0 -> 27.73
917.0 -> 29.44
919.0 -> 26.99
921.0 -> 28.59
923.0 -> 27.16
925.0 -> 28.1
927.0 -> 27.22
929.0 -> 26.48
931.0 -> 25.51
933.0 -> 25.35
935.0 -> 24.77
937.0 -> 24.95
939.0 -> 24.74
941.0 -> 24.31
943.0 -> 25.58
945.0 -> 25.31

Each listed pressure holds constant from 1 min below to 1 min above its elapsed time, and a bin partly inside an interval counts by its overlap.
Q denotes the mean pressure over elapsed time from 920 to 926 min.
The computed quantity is 28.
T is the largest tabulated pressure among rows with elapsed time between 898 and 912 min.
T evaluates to 27.37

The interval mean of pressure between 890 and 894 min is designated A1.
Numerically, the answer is 12.2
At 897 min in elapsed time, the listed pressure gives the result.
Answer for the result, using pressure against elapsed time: 18.36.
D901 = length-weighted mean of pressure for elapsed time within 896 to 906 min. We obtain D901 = 22.6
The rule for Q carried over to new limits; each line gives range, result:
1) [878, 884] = 17.8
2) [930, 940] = 25.1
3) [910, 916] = 27.4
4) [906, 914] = 27.1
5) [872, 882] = 24.6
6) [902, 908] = 26.5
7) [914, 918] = 28.6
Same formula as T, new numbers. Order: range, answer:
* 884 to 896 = 14.52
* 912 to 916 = 27.73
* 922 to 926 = 28.1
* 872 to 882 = 28.66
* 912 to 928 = 29.44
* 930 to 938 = 25.51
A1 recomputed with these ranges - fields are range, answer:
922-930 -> 27.2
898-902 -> 21.3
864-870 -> 30.4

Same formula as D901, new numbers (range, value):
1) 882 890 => 11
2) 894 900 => 17.6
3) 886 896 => 11.9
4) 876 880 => 24.3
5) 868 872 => 29.9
